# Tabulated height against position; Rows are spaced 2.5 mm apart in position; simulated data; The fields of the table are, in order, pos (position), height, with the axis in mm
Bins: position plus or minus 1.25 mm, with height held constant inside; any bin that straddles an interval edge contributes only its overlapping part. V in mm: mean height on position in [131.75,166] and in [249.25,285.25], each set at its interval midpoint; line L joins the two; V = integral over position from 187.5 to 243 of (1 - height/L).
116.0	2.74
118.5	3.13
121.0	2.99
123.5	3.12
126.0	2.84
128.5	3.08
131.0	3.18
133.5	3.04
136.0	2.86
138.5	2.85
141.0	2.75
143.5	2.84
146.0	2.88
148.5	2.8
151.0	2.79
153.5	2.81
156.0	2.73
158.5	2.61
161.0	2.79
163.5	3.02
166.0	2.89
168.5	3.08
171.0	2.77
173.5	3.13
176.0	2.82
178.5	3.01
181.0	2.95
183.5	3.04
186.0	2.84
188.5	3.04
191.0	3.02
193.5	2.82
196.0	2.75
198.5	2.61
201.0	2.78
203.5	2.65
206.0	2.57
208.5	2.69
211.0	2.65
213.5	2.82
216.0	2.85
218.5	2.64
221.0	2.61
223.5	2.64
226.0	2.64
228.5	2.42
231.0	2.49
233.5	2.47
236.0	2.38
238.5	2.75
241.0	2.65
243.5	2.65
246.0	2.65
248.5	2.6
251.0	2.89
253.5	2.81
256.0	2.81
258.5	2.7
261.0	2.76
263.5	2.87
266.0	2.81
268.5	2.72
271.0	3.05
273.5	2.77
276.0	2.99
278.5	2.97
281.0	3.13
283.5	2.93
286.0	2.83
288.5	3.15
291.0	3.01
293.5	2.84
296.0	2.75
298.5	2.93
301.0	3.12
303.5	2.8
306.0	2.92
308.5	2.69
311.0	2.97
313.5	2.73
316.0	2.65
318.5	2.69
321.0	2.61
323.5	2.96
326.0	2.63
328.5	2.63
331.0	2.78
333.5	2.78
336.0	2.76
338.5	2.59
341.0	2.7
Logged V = 3.4 mm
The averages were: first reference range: 2.84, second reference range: 2.87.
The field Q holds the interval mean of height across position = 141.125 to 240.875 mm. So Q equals 2.77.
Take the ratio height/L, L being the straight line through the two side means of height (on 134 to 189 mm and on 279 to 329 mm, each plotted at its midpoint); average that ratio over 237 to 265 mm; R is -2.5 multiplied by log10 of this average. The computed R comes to 0.05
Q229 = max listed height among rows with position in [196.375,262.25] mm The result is 2.89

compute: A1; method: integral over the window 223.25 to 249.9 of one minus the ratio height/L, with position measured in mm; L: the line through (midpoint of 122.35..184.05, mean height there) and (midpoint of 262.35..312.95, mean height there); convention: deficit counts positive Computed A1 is 3.05 mm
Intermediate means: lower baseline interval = 2.91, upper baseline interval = 2.91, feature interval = 2.58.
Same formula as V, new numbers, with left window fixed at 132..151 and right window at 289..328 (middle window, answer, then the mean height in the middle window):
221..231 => 0.98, 2.56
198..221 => 1.22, 2.69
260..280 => -0.29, 2.87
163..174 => -0.43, 2.96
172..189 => -0.71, 2.97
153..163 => 0.37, 2.75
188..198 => -0.09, 2.88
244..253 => 0.38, 2.72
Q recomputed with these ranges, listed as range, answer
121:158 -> 2.9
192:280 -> 2.71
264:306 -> 2.92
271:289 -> 2.97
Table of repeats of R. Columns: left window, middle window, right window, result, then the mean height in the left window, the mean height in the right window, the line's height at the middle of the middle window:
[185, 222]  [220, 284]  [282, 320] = 0.03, 2.76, 2.87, 2.81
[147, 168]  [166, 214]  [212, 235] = -0.05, 2.82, 2.62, 2.72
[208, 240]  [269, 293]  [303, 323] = -0.10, 2.62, 2.76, 2.71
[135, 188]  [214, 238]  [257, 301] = 0.12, 2.87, 2.9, 2.89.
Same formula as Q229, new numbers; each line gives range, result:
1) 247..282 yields 3.13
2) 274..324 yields 3.15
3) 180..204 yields 3.04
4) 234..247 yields 2.75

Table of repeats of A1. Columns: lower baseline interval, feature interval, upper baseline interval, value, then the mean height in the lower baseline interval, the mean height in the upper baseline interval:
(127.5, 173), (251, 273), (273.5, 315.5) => 0.7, 2.88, 2.91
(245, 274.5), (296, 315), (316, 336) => -0.9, 2.79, 2.72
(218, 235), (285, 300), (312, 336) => -1.4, 2.55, 2.72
